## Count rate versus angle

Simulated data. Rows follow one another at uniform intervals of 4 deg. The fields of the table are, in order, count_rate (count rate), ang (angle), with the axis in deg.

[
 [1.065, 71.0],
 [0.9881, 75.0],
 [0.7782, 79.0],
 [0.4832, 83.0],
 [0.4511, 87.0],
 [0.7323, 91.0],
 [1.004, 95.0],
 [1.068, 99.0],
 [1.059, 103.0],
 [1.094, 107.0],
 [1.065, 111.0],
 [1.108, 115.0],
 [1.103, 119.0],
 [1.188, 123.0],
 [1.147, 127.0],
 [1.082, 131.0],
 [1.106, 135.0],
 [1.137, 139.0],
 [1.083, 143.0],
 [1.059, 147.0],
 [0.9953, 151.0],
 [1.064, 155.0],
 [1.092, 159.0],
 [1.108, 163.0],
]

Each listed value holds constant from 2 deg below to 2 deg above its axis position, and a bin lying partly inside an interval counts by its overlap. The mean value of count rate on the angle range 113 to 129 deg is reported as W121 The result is 1.14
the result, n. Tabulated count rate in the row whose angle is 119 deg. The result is 1.103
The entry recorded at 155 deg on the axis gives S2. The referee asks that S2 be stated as 1.064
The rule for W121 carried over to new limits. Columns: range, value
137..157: 1.07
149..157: 1.03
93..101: 1.04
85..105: 0.863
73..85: 0.75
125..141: 1.12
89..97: 0.868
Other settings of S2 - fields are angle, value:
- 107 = 1.094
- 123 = 1.188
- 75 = 0.9881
